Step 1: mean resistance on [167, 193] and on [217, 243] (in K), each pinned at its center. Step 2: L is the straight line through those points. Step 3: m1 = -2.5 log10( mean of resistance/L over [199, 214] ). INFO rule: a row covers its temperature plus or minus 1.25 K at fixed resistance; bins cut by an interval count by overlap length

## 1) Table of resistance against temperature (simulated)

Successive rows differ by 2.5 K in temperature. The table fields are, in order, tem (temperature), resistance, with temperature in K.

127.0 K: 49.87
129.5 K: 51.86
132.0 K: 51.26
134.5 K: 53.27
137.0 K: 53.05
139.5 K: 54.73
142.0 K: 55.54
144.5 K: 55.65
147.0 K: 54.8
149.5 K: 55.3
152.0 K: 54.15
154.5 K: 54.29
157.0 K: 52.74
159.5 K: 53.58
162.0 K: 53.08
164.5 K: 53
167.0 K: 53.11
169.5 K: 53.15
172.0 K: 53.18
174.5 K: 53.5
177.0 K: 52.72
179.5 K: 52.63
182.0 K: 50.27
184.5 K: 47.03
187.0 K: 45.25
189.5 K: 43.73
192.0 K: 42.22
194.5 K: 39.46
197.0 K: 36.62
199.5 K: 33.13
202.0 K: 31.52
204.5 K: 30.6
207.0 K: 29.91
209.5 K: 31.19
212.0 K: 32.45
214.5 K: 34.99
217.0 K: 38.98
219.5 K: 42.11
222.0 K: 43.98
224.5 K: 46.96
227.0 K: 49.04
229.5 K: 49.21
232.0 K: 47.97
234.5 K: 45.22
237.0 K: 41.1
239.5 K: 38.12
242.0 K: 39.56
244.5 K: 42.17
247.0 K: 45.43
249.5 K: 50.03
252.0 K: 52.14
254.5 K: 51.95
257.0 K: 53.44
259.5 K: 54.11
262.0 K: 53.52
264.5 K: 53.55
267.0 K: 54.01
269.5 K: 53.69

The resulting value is 0.43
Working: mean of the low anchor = 49.6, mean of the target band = 31.6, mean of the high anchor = 44.1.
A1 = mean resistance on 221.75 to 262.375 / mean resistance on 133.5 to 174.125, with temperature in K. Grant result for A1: 0.9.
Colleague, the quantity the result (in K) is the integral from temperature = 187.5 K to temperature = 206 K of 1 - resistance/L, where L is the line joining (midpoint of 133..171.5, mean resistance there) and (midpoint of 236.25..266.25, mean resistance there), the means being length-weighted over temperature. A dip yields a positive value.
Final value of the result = 5.17 K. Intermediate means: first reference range 53.9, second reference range 48.1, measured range 37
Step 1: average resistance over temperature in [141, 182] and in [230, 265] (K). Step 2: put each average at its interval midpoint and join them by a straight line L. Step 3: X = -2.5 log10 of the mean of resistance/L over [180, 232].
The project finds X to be 0.25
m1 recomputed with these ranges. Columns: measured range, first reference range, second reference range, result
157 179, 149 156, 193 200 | -0.11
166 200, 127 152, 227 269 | 0.10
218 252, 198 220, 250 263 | -0.03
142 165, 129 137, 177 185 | -0.05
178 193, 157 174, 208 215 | -0.07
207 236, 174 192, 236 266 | 0.16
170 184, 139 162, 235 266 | 0.01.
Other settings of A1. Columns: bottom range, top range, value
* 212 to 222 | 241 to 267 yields 1.29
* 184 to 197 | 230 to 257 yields 1.07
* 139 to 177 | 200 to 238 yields 0.73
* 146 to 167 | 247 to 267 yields 0.97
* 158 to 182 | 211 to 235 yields 0.81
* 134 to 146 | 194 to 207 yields 0.62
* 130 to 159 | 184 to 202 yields 0.74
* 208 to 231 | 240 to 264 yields 1.20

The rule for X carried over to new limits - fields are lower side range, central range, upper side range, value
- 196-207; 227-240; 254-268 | -0.04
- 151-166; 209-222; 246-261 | 0.37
